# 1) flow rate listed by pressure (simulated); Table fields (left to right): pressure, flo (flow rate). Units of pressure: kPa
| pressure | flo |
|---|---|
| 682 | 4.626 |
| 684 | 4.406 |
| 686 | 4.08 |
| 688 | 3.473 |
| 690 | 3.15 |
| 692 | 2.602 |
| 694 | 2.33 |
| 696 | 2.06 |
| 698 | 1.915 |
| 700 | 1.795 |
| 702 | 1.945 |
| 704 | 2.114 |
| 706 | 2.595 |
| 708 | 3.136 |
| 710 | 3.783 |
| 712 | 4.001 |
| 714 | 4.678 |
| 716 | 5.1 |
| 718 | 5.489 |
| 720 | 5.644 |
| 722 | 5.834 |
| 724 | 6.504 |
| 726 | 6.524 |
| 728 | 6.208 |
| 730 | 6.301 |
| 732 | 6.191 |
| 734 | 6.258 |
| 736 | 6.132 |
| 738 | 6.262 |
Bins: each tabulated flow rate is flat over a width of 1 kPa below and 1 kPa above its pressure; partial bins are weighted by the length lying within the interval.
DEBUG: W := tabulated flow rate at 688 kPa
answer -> 3.473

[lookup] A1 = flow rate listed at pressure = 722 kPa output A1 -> 5.834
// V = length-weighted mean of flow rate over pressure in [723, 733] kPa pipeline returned 6.35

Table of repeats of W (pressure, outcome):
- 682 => 4.626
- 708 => 3.136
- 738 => 6.262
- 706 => 2.595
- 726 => 6.524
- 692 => 2.602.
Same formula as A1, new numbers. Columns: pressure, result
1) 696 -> 2.06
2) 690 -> 3.15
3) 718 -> 5.489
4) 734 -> 6.258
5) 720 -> 5.644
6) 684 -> 4.406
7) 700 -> 1.795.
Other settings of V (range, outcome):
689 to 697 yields 2.54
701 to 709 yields 2.45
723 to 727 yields 6.51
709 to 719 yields 4.61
